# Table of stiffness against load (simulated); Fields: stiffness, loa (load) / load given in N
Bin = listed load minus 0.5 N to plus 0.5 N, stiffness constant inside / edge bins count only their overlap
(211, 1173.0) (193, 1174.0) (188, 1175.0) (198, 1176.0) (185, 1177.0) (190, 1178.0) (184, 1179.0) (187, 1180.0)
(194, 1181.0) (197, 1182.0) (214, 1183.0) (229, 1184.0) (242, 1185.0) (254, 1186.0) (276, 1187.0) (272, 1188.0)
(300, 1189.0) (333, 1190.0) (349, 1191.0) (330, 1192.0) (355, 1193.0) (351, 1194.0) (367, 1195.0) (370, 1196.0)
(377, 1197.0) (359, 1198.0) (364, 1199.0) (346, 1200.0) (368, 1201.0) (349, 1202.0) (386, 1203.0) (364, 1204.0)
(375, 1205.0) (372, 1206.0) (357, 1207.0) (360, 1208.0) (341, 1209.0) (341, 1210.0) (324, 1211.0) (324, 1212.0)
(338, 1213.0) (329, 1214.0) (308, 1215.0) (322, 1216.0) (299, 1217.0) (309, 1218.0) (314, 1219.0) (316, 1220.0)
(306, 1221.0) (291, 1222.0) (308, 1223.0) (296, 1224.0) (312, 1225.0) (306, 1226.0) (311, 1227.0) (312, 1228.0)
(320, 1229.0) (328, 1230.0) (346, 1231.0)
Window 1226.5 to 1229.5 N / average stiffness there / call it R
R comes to 314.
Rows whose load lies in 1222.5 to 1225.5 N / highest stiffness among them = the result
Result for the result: 312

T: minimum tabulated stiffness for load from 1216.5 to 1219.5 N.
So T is 299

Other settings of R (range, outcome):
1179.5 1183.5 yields 198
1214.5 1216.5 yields 315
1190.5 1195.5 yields 350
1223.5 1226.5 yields 305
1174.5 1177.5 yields 190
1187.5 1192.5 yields 317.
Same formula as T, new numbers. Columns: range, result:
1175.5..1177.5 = 185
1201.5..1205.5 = 349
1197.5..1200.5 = 346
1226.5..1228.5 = 311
